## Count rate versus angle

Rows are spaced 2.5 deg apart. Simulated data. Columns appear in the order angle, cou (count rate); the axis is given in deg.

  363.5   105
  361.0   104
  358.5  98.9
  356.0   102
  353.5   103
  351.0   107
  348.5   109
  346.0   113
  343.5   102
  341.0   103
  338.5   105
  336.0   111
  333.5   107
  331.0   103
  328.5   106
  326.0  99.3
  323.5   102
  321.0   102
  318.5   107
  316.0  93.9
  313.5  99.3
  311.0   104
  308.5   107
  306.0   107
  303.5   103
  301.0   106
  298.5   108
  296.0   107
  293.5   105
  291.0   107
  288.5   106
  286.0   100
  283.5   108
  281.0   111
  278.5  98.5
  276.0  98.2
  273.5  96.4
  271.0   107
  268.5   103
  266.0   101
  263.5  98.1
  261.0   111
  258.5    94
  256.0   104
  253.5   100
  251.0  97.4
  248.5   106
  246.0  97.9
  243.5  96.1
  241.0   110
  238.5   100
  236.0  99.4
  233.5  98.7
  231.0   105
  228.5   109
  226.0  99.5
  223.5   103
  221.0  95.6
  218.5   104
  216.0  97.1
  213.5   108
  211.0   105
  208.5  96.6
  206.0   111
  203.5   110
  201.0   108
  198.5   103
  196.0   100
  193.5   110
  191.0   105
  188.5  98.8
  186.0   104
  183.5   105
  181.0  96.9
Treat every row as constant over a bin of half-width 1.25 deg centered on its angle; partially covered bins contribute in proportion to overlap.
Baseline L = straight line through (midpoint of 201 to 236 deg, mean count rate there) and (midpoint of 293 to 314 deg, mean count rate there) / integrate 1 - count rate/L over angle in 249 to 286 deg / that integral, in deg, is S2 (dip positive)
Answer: 0.9 deg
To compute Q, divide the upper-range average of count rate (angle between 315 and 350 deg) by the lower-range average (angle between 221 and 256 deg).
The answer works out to 1.03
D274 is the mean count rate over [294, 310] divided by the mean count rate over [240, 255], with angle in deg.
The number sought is 1.05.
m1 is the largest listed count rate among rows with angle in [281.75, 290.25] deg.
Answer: 108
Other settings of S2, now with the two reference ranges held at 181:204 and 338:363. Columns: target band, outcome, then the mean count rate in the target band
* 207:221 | 0.35 deg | 102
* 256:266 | 0.29 deg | 101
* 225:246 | 0.48 deg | 102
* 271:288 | 0.32 deg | 103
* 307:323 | 0.36 deg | 102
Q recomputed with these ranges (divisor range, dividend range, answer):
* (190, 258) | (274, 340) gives 1.01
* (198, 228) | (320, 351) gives 1.02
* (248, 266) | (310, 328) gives 1.00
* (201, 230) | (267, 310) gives 1.01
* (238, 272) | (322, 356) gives 1.03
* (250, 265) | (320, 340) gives 1.04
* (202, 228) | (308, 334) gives 0.99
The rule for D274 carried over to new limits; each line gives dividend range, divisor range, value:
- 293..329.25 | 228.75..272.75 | 1.02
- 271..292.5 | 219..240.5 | 1.02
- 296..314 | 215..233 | 1.03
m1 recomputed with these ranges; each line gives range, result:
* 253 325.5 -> 111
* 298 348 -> 113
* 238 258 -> 110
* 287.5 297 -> 107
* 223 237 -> 109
